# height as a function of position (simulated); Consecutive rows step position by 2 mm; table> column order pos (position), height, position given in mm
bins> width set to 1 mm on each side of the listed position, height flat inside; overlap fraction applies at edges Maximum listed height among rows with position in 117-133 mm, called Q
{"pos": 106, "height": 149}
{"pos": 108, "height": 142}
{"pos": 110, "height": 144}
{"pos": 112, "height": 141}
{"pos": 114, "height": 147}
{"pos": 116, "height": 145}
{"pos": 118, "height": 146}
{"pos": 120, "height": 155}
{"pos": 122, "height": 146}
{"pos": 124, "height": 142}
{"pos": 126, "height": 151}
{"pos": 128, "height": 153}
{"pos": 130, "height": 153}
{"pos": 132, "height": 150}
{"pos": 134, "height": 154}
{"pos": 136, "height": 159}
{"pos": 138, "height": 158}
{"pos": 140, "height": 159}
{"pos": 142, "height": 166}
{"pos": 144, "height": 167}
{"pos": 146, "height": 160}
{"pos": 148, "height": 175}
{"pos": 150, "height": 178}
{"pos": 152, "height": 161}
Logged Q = 155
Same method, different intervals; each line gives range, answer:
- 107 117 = 147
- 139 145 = 167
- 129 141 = 159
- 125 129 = 153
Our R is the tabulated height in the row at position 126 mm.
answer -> 151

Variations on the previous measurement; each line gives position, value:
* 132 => 150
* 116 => 145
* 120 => 155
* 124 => 142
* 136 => 159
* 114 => 147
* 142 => 166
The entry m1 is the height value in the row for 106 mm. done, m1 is 149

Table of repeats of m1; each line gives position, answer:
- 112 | 141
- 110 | 144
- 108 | 142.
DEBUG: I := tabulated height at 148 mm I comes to 175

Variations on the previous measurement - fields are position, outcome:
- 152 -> 161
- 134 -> 154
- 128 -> 153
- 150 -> 178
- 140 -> 159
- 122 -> 146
